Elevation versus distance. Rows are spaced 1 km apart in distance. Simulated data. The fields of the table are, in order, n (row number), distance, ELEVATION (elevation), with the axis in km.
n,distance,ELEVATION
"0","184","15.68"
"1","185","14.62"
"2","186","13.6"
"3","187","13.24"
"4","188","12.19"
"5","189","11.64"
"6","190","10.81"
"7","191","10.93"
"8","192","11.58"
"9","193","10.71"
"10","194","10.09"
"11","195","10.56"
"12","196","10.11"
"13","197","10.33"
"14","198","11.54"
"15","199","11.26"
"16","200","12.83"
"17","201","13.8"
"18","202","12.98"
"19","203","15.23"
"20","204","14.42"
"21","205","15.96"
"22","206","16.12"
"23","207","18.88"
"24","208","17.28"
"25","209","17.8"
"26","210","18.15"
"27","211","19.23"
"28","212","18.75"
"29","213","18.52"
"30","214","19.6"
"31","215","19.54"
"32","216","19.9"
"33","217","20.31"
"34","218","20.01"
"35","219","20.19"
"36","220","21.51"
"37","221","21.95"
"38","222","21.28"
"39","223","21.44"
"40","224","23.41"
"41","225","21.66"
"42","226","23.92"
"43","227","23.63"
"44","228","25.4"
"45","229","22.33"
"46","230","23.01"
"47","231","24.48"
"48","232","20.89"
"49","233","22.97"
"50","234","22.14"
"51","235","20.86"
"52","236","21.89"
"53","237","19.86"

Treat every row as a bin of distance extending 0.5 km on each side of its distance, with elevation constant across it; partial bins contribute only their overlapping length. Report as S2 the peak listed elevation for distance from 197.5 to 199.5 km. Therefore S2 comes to 11.54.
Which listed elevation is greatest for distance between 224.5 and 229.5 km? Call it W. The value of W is 25.4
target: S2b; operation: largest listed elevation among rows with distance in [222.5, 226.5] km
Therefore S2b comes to 23.92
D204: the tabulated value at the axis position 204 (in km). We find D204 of 14.42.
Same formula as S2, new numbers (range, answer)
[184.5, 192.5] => 14.62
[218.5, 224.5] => 23.41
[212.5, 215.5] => 19.6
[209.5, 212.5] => 19.23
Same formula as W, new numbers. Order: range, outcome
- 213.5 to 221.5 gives 21.95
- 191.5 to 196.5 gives 11.58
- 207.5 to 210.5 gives 18.15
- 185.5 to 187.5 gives 13.6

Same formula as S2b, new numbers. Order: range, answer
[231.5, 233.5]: 22.97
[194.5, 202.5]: 13.8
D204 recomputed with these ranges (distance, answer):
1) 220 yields 21.51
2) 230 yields 23.01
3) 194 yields 10.09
